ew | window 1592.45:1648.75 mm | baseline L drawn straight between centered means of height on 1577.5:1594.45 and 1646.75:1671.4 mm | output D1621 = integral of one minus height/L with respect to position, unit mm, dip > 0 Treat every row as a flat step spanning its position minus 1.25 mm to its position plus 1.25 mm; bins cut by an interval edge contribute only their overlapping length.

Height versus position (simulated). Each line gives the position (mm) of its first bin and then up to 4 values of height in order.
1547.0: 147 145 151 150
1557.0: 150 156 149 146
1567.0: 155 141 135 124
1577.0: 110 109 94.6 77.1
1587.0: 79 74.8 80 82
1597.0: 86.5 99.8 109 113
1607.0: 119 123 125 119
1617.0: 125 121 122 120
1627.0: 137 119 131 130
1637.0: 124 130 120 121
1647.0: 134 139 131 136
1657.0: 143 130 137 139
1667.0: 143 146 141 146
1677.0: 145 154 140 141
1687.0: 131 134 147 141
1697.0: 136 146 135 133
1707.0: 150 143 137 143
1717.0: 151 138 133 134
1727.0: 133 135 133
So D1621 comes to -3.77 mm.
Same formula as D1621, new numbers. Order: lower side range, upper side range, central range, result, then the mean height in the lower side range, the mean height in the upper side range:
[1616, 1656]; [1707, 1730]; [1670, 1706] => -1.6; 128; 139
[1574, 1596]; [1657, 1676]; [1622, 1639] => -1.1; 91.1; 141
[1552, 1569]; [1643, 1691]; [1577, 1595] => 7.4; 151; 138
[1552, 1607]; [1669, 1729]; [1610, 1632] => 0.1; 116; 141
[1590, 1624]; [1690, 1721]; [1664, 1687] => -2.1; 109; 141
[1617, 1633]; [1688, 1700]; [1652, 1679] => -1.3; 125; 140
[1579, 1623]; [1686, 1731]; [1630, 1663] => -3.5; 103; 139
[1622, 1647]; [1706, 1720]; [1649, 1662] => -0.5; 126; 144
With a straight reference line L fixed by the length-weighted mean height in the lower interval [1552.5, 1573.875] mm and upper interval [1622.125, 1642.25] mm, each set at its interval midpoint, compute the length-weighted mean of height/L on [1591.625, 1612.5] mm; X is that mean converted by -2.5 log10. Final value 0.28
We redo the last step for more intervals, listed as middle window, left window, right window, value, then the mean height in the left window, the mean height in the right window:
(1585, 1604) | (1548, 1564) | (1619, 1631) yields 0.47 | 150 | 124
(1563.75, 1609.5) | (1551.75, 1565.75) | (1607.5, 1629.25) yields 0.27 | 150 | 124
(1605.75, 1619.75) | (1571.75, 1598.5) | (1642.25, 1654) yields -0.11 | 94.2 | 131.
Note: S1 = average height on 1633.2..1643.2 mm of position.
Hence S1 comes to 126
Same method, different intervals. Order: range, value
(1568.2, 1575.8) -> 133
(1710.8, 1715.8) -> 140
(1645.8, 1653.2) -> 135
